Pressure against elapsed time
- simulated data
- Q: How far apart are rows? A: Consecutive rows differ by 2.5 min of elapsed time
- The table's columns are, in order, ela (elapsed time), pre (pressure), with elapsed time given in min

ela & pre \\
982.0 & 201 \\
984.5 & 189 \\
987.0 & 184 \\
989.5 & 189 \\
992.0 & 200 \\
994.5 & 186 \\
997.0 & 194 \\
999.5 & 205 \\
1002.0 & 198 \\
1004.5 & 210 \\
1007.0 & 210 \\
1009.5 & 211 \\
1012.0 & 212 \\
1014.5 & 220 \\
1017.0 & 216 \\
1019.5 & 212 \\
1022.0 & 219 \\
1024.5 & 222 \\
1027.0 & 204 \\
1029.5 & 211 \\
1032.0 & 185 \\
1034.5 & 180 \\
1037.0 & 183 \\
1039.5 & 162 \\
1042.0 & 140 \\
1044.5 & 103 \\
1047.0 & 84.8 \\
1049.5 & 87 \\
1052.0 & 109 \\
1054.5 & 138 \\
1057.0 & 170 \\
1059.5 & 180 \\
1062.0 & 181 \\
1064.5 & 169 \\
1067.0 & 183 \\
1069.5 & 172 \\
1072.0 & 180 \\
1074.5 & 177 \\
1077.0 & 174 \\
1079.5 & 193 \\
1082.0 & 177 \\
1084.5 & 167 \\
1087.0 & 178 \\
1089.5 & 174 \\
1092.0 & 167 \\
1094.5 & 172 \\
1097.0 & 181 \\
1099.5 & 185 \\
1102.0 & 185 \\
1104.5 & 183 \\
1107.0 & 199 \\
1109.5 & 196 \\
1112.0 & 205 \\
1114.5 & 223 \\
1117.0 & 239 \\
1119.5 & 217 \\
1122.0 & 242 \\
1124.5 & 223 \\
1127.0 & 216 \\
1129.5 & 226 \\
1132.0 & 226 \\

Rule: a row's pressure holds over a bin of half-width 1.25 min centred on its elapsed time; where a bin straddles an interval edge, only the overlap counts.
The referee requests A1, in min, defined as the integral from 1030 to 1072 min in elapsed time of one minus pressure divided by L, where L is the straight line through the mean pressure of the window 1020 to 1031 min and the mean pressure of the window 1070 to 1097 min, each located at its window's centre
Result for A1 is 9.1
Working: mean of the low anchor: 213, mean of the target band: 154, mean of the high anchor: 176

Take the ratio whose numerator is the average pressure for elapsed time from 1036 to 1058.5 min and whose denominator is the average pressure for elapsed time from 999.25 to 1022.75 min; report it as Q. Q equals 0.6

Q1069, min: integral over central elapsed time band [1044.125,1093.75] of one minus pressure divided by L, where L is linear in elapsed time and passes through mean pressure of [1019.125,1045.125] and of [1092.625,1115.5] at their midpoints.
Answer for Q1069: 7.6 min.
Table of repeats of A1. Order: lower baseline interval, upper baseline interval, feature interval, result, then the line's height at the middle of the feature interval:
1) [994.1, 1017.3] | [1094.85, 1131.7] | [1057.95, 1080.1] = 3.1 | 207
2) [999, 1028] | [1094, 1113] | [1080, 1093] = 1.3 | 193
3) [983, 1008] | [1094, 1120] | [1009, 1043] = -0.2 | 197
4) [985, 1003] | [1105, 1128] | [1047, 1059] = 4.7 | 205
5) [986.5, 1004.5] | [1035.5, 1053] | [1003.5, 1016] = -2.7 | 175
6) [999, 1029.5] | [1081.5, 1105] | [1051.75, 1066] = 2.2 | 192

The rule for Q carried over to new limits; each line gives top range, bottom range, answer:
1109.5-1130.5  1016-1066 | 1.33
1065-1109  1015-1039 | 0.88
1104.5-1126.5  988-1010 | 1.08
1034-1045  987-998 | 0.81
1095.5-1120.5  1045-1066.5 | 1.43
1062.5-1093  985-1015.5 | 0.88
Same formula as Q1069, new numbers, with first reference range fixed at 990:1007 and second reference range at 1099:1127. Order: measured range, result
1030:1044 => 2.4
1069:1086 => 2.4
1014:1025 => -0.9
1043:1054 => 5.6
